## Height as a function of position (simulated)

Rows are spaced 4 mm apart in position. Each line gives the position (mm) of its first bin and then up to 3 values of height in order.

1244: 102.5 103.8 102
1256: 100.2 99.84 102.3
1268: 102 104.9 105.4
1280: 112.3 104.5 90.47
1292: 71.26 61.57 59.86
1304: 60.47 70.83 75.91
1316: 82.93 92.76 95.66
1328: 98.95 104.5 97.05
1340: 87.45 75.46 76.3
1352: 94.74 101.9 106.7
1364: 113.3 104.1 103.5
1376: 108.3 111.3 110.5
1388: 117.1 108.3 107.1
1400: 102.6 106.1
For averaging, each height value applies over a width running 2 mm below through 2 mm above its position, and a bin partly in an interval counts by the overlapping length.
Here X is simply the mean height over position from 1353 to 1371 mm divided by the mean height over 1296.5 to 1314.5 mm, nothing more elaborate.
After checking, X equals 1.6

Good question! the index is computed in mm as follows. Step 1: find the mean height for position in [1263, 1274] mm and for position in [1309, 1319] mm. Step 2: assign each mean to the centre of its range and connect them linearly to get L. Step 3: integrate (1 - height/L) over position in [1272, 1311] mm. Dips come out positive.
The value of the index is 4.0 mm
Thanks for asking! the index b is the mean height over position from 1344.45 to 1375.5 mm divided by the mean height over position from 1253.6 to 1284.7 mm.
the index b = 0.96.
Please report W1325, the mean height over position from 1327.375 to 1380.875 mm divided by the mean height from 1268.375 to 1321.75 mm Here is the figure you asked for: 1.2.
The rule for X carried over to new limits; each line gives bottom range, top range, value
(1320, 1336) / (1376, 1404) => 1.11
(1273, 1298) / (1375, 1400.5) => 1.20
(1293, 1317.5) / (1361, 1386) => 1.58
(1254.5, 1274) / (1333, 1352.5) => 0.85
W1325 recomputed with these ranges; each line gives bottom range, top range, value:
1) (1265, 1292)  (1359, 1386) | 1.07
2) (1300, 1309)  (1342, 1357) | 1.35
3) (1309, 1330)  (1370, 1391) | 1.25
